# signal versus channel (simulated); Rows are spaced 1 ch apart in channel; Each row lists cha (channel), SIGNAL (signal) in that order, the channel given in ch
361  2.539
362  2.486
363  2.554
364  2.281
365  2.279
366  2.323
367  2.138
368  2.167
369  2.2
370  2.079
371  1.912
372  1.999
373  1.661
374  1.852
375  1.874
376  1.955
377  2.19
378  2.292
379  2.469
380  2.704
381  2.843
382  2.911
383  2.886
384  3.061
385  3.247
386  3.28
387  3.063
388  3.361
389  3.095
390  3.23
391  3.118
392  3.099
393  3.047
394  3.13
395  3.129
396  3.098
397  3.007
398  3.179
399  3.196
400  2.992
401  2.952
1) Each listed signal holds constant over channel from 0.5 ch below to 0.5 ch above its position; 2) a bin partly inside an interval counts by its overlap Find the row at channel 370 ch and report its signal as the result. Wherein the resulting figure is 2.079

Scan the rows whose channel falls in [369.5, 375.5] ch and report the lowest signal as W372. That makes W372 1.661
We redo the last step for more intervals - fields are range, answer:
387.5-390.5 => 3.095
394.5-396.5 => 3.098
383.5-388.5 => 3.061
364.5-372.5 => 1.912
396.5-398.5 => 3.007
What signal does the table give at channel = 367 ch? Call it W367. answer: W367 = 2.138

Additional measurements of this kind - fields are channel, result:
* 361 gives 2.539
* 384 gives 3.061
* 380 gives 2.704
